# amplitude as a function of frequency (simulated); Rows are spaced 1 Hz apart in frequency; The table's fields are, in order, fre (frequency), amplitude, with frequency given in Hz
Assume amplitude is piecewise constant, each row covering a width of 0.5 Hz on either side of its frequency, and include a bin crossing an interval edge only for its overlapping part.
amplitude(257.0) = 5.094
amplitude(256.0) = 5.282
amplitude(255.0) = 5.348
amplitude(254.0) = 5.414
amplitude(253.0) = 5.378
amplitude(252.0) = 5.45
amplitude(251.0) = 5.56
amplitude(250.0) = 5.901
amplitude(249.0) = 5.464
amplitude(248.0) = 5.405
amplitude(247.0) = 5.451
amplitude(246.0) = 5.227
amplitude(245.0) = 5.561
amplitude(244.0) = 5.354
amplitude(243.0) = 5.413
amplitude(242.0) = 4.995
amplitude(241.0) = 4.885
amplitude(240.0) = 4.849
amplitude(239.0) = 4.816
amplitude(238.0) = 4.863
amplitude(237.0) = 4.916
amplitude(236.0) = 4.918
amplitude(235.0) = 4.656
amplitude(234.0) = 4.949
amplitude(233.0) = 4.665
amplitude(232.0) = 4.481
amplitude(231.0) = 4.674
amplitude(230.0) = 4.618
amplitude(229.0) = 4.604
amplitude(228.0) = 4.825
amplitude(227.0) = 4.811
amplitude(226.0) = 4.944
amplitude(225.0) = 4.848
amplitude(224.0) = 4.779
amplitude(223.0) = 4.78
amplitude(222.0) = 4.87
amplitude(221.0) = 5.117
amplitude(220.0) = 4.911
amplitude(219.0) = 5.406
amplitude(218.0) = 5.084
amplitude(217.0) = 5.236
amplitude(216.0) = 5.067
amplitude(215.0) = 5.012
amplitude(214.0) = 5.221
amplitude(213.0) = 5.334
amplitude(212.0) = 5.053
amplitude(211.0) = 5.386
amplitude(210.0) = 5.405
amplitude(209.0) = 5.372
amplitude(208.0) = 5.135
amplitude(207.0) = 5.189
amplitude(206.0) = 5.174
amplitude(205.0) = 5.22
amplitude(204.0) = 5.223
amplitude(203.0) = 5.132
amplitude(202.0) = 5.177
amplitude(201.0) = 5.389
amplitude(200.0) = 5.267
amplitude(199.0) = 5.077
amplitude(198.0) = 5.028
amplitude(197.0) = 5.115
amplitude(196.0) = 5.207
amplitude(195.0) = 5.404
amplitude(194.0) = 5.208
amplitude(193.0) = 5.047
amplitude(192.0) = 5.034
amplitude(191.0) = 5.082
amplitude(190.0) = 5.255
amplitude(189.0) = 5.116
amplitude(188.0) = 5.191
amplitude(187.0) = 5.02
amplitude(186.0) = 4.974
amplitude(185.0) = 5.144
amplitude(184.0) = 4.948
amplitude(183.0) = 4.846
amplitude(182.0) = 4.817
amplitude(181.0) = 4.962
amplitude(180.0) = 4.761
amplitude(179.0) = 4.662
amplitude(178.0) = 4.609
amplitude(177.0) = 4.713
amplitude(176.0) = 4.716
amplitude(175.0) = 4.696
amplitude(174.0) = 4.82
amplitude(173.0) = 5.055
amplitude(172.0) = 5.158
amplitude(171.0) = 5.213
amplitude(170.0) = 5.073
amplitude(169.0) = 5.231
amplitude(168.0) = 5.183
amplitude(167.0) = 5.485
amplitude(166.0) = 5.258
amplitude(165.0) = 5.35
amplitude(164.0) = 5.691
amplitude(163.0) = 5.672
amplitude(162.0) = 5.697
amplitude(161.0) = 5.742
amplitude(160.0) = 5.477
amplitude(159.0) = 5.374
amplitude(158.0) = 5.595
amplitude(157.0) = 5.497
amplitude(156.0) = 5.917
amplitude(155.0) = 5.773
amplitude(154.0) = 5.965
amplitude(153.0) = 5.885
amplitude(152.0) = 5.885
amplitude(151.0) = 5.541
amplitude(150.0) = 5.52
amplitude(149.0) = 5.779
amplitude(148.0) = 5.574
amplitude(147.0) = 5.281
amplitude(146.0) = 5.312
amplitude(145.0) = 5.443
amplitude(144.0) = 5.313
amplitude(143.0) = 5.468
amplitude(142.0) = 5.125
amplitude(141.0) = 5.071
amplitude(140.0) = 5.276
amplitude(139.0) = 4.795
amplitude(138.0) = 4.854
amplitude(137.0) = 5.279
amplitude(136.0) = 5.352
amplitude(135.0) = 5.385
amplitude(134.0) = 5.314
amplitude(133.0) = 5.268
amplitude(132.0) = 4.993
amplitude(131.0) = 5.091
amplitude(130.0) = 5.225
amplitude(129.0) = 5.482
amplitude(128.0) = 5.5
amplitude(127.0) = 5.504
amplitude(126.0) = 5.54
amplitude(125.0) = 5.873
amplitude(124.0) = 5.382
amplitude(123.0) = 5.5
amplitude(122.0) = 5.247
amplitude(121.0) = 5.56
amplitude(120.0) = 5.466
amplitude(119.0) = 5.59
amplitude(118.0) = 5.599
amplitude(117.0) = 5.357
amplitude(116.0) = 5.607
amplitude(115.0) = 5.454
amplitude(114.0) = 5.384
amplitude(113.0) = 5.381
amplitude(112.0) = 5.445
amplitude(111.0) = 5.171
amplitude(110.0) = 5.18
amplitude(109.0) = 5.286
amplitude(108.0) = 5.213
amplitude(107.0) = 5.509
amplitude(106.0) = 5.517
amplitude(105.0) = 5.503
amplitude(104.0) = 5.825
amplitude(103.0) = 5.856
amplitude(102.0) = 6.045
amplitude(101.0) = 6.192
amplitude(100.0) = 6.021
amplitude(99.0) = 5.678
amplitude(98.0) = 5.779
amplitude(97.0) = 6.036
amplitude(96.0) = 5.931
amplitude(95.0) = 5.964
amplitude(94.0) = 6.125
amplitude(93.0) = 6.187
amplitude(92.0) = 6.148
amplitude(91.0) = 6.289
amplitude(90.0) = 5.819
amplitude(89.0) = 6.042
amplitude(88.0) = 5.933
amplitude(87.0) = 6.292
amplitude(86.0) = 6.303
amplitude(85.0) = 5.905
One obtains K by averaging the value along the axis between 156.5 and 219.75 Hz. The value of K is 5.17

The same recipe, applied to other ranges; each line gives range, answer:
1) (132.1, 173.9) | 5.41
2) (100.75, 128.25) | 5.52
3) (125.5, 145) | 5.26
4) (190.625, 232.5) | 5.07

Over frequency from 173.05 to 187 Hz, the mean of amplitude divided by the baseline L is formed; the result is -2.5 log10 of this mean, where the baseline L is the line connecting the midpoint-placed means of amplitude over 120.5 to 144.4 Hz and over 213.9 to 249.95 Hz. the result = 0.07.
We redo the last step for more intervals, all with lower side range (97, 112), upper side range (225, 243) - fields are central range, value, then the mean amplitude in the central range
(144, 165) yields -0.06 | 5.62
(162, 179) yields 0.02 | 5.12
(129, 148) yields 0.04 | 5.23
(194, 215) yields -0.05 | 5.22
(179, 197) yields 0.01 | 5.05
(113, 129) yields 0.01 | 5.5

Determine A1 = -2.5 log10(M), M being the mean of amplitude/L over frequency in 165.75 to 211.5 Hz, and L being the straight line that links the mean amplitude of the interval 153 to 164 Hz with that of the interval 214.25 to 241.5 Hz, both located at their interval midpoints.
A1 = 0.05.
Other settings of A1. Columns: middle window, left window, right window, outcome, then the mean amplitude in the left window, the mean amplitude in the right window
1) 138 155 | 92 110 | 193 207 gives 0.01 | 5.8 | 5.2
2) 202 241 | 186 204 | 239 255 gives 0.05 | 5.16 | 5.34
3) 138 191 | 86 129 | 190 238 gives 0.02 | 5.69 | 5.04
